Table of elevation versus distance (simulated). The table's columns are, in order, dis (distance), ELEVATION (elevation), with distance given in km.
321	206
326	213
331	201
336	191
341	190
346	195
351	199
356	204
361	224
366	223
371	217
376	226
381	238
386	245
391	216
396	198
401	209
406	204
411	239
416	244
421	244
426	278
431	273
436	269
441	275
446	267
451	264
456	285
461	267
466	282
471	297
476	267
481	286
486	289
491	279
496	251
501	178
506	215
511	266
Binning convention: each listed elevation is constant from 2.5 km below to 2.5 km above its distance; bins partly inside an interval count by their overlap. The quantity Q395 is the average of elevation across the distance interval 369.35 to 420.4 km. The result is 224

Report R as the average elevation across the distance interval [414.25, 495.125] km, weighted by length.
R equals 273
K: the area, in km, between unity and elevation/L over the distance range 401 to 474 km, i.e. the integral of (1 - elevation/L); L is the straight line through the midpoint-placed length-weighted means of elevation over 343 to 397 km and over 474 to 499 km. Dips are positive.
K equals -3.5 km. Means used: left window 217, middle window 262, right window 273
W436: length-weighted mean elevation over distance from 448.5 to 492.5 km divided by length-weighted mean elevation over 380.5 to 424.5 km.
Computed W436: 1.2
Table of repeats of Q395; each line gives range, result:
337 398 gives 214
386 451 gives 244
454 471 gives 281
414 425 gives 249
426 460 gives 272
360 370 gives 222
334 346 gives 191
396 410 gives 208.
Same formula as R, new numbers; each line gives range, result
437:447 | 271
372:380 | 227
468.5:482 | 283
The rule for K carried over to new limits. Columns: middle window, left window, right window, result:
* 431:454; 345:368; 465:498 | -1.1 km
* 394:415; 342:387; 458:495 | 2.2 km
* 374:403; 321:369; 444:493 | 1.0 km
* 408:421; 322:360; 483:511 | -1.1 km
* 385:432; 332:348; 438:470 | 1.7 km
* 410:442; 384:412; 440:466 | -2.0 km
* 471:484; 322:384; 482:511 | -2.1 km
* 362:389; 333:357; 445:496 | -1.7 km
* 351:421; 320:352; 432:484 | 2.5 km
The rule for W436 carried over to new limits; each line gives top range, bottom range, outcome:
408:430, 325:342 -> 1.27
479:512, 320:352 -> 1.26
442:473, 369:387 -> 1.20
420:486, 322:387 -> 1.30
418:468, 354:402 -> 1.22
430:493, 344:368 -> 1.33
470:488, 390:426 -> 1.25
